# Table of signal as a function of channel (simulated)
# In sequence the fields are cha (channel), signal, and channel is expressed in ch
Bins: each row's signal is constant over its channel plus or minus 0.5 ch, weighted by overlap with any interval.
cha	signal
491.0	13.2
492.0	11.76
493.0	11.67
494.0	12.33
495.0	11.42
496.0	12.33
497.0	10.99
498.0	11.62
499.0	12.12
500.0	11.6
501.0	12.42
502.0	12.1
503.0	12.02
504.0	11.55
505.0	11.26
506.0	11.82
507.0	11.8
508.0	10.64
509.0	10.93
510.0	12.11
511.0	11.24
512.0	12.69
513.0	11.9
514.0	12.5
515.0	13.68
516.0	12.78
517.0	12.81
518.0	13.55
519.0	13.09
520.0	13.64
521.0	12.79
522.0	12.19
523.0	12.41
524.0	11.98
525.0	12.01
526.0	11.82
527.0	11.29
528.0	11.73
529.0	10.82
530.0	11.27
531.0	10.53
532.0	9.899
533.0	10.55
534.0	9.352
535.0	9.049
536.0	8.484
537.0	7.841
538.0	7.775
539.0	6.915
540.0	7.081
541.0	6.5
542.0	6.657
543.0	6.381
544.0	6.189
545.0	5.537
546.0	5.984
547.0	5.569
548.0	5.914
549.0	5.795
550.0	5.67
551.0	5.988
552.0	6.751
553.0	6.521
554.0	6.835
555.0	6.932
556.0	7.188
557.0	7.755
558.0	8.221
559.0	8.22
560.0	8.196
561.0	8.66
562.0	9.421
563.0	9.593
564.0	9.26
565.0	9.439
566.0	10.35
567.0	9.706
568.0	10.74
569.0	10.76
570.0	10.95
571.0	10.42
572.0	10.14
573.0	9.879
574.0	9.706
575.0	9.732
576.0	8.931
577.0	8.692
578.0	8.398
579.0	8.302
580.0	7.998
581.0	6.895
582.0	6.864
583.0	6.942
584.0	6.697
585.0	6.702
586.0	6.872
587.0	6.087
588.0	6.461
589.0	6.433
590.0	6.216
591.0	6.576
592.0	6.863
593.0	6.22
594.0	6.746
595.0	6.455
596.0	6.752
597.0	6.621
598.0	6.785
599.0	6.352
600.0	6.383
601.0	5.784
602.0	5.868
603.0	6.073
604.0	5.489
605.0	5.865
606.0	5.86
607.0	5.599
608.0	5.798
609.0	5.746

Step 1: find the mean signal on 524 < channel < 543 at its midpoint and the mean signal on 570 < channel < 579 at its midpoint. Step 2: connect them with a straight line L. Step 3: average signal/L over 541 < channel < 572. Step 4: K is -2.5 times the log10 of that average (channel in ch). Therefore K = 0.201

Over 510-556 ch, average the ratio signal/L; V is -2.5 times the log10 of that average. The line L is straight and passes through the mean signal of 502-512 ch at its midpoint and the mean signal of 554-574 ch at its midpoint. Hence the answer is 0.12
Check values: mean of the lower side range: 11.6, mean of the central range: 9.49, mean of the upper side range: 9.21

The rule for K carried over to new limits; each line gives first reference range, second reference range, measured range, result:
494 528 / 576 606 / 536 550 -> 0.462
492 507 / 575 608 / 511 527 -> -0.172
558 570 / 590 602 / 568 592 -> -0.013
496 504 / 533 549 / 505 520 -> -0.185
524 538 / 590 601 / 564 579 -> -0.226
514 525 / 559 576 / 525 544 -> 0.293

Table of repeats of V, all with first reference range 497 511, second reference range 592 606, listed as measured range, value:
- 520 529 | -0.15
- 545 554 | 0.44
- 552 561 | 0.15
